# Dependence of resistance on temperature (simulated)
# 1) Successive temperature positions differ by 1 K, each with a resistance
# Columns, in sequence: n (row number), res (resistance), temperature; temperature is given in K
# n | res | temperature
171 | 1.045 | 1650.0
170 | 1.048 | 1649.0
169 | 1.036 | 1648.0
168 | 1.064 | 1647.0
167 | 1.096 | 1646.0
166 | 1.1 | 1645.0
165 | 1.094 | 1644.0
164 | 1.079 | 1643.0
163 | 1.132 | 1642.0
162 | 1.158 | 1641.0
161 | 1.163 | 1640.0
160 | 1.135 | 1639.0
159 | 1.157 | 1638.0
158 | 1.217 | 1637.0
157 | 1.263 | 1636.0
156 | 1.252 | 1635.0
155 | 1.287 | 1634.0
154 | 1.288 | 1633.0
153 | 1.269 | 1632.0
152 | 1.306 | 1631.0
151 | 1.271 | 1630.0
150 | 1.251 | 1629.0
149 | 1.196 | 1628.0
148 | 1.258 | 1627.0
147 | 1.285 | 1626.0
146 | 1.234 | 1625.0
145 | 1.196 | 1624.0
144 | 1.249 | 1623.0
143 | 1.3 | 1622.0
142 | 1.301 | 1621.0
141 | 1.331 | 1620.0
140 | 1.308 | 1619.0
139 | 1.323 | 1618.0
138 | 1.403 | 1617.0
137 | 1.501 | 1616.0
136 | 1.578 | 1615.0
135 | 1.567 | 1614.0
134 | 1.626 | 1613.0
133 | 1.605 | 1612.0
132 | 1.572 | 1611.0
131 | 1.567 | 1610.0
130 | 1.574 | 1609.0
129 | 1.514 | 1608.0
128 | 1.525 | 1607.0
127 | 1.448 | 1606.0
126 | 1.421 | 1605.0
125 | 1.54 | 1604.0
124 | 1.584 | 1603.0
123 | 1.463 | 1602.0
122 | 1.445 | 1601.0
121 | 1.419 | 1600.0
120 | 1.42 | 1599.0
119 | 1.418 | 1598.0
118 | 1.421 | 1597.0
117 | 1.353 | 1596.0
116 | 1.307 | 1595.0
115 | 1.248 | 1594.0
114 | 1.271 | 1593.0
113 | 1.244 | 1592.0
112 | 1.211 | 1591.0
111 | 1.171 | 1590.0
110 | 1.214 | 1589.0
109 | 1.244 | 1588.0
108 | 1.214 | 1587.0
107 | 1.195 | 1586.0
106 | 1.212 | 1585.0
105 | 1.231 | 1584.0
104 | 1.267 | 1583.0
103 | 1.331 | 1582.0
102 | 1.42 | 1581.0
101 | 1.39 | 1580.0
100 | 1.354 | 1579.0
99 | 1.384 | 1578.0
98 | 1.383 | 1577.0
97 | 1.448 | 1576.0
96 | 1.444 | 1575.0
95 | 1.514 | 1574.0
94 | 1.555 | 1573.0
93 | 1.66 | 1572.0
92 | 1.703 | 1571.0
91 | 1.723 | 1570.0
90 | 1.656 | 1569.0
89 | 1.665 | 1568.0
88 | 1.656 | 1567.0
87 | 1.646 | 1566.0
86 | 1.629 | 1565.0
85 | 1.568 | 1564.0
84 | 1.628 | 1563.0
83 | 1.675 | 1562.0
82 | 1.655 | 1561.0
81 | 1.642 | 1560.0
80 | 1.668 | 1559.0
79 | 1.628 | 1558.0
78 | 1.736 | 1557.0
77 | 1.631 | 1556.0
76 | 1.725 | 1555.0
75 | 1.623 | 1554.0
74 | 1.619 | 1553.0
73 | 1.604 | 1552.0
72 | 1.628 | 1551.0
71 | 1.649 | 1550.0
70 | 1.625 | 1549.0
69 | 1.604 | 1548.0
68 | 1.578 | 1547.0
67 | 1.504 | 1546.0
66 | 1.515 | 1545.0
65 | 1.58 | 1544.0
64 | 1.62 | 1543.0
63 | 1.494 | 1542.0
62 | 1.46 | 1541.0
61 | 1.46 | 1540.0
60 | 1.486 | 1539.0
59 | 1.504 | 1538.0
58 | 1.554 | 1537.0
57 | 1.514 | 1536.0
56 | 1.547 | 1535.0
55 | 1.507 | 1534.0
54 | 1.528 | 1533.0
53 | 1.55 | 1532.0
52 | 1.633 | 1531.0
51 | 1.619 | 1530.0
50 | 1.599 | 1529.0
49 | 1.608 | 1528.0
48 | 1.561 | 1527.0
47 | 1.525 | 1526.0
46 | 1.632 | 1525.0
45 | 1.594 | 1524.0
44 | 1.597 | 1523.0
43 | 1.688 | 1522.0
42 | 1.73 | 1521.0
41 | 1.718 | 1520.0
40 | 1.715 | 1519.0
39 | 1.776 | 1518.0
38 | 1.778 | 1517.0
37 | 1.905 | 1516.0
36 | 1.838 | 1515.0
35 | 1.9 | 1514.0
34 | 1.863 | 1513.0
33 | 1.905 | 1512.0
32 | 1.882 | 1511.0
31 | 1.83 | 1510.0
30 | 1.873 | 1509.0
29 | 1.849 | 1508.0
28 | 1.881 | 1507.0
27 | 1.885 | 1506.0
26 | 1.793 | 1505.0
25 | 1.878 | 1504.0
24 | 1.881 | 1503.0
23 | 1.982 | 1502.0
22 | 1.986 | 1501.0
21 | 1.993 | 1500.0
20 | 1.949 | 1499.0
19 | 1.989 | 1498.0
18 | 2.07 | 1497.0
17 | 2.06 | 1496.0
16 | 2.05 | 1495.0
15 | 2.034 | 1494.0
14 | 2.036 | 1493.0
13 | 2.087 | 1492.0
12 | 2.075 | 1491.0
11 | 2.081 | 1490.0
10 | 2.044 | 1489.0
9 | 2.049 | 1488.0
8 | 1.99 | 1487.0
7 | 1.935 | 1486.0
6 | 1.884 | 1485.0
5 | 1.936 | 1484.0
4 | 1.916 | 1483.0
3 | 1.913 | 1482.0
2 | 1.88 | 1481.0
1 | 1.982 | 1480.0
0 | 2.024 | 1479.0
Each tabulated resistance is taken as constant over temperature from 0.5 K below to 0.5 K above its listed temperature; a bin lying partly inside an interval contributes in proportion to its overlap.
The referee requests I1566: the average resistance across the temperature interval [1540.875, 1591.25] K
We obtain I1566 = 1.52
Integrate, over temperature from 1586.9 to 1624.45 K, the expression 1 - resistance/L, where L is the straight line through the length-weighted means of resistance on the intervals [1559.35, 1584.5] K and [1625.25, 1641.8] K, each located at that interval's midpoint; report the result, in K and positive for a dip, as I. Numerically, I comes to -1.0 K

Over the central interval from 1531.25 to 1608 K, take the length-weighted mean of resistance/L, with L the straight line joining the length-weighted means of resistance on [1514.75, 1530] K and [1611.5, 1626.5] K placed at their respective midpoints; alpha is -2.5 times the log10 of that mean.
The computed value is 0.03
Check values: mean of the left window 1.68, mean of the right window 1.39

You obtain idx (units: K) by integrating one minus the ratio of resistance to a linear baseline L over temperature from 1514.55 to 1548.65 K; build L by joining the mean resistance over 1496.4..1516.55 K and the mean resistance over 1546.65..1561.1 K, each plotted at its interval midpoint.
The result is 3.2 K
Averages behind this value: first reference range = 1.91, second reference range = 1.64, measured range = 1.6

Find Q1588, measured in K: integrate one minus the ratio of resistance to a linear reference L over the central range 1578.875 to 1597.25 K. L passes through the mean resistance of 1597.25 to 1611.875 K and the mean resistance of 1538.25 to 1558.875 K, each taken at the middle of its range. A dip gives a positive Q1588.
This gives 3.0 K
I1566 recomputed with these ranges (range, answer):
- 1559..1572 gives 1.65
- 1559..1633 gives 1.42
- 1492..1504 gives 2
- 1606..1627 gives 1.42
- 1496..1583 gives 1.66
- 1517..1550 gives 1.59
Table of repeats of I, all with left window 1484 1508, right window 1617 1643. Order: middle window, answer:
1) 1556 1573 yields -0.5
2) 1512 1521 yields 0.3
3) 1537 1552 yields 1.4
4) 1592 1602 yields 0.4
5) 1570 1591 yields 2.0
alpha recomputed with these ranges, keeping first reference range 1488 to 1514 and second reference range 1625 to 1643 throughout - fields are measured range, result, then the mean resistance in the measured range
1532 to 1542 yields 0.17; 1.51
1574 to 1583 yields 0.10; 1.39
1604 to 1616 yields -0.14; 1.54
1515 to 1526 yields 0.09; 1.71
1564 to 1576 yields -0.02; 1.61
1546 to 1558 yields 0.03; 1.63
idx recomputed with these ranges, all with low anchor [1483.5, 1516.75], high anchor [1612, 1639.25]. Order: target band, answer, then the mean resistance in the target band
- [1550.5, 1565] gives 0.13 K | 1.64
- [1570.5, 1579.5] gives 0.45 K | 1.49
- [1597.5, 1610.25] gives -0.54 K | 1.49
